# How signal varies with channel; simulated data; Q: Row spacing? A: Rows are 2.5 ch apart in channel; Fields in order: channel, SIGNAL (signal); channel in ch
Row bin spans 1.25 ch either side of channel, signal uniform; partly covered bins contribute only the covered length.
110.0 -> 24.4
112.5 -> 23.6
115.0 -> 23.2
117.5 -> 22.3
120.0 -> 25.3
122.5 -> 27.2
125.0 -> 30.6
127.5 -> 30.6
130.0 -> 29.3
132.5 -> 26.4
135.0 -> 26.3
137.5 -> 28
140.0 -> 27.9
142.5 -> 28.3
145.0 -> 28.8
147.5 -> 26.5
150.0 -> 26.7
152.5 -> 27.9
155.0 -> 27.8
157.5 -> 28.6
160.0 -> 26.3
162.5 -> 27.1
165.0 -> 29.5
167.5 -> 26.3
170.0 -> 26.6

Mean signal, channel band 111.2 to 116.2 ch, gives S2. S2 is 23.4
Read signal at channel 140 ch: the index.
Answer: 27.9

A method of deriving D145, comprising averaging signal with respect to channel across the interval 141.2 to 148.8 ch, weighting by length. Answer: 27.9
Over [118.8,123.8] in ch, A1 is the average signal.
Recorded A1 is 26.3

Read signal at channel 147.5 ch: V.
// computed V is 26.5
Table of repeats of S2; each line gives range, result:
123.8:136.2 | 28.6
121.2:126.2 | 28.8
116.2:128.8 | 27.2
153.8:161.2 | 27.6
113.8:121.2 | 23.6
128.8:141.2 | 27.6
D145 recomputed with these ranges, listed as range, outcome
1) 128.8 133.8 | 27.8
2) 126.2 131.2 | 30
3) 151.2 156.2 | 27.8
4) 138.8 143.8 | 28.1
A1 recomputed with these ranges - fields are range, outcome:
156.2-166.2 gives 27.9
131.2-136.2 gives 26.4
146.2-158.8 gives 27.5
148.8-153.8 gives 27.3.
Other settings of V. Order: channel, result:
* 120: 25.3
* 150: 26.7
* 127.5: 30.6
